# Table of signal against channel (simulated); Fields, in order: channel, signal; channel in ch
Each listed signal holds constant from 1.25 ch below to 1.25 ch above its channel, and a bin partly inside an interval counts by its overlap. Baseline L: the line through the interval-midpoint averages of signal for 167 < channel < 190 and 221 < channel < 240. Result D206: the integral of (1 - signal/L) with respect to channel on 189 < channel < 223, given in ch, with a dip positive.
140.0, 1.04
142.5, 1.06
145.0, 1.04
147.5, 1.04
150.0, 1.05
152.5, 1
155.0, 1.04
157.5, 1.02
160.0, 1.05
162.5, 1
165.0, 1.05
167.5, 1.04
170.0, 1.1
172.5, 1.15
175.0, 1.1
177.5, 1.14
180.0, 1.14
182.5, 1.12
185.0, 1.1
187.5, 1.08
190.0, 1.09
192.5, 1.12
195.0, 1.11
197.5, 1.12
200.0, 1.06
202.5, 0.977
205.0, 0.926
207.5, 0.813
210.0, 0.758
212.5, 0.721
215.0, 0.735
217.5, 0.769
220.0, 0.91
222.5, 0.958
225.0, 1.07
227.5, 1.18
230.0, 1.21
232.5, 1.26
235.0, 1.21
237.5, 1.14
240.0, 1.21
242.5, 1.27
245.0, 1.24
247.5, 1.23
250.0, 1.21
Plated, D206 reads 5.9 ch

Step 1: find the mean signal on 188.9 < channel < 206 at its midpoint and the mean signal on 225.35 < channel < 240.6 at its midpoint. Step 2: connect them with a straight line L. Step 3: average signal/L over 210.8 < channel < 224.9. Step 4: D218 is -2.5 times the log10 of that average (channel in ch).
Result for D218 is 0.334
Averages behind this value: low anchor 1.06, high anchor 1.19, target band 0.837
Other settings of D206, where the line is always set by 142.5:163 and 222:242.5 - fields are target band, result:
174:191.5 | -0.4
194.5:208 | 1.3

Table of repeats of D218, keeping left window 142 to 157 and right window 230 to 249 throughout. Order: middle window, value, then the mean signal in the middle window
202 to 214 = 0.362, 0.828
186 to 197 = 0.021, 1.1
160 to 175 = 0.005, 1.07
